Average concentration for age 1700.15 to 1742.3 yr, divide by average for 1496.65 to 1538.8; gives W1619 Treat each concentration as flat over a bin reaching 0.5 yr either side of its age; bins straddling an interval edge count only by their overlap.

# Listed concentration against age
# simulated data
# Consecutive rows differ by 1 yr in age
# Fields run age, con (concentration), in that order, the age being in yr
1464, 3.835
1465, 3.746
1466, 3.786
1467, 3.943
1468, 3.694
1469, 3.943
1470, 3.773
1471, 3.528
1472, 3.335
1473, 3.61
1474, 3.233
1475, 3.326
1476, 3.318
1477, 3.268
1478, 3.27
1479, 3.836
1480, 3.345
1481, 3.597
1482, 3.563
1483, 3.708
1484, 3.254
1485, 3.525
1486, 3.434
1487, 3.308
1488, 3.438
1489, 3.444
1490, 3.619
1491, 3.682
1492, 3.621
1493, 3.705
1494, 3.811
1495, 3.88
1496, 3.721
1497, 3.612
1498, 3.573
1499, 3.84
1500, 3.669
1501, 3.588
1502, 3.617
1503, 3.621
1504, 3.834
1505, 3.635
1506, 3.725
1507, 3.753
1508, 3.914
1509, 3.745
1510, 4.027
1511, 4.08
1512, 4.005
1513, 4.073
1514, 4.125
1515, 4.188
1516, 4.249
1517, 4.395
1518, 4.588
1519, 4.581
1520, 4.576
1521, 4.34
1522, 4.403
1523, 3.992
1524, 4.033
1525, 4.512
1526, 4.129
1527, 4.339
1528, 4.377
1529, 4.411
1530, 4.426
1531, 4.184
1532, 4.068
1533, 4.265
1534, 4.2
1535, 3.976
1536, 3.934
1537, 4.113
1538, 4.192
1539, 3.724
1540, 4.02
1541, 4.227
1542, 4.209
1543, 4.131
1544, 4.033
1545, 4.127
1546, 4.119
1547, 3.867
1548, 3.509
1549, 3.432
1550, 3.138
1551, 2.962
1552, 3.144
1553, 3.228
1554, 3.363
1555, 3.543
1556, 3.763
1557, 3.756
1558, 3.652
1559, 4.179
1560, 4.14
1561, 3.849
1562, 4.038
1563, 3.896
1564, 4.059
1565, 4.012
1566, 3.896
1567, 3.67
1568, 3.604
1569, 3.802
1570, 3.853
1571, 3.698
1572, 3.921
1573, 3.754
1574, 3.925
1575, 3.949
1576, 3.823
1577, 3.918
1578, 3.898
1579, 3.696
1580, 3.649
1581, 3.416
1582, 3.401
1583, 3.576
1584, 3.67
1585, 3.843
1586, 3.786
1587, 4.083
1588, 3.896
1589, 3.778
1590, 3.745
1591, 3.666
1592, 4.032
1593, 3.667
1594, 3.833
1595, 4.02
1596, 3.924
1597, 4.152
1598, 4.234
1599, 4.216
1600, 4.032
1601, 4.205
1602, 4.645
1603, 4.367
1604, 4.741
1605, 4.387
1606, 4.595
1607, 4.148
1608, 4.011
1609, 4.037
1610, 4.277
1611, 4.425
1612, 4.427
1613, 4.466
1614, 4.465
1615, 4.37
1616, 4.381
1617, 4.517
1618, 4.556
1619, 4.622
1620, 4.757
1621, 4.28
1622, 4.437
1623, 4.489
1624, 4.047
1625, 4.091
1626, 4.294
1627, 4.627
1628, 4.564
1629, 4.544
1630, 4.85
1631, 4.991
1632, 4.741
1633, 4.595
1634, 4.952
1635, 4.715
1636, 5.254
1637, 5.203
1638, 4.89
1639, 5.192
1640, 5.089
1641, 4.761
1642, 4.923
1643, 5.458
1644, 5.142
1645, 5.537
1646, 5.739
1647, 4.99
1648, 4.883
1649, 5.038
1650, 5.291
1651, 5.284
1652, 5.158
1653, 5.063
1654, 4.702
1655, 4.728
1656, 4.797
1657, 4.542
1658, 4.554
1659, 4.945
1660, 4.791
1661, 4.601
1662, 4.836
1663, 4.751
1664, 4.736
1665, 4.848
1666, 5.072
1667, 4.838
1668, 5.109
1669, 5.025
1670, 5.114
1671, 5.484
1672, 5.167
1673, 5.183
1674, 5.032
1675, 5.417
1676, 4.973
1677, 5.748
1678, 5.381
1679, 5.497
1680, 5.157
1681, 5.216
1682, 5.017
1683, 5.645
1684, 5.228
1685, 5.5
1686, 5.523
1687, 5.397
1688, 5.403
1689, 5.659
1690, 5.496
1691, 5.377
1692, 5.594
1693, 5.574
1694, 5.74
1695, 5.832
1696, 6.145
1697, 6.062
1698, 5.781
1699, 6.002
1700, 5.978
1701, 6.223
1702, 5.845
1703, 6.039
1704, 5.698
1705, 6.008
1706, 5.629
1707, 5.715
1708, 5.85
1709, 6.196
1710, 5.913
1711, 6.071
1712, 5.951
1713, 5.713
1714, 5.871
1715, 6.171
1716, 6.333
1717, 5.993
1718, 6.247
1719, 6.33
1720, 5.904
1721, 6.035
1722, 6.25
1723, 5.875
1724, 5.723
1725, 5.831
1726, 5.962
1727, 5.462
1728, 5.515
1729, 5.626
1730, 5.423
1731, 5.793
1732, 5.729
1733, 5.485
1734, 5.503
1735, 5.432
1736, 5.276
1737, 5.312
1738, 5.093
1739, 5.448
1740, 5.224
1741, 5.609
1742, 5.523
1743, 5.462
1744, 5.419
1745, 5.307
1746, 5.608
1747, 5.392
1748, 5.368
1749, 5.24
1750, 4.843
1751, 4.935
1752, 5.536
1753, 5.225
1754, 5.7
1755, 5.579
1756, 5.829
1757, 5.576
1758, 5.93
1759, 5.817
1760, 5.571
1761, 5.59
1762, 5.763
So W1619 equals 1.42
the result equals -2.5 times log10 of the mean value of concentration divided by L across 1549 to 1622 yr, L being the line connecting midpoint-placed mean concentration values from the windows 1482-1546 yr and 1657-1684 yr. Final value 0.132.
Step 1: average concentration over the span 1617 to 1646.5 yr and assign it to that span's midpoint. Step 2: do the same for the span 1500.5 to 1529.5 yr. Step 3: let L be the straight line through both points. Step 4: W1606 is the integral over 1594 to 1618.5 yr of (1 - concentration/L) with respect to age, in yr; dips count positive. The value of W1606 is 1.80 yr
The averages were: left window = 4.1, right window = 4.8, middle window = 4.31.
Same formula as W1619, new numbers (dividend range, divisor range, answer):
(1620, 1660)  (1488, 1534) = 1.21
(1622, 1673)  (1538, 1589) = 1.30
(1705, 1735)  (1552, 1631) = 1.45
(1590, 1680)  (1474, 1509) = 1.31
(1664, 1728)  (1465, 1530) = 1.48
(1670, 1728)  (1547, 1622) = 1.45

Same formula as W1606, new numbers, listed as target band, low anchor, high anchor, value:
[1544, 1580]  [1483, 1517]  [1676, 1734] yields 4.98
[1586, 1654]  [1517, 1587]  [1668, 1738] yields 2.49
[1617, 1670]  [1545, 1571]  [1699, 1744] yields -0.63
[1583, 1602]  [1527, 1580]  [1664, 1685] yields 1.62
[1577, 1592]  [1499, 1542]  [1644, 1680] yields 2.61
